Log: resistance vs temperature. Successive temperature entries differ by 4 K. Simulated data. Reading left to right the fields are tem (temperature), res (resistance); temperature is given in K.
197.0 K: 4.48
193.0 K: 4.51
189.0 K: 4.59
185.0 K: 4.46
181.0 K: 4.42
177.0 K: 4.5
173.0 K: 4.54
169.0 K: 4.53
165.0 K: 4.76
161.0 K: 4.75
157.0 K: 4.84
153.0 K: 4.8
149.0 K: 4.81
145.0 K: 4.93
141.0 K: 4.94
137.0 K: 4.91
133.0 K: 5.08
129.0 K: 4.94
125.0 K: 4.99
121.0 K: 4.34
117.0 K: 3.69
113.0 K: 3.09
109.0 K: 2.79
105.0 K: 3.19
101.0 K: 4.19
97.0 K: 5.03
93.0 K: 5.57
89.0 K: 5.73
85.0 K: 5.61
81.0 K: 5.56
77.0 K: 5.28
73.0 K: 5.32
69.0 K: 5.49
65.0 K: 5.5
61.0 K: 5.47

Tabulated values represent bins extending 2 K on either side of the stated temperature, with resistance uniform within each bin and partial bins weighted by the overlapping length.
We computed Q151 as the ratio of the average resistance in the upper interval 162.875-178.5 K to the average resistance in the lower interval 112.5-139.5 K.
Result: 1.02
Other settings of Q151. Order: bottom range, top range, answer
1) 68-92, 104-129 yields 0.69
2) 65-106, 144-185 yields 0.90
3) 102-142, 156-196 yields 1.10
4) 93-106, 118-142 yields 1.09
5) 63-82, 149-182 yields 0.86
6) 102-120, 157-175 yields 1.41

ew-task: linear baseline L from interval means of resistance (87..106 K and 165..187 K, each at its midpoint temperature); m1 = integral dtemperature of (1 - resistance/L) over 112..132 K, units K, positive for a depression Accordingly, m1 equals 1.7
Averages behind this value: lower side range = 4.82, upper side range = 4.51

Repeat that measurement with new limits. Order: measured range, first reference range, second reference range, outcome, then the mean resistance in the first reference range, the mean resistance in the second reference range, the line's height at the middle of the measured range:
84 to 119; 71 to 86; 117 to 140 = 5.9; 5.43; 4.75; 5.12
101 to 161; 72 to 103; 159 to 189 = 6.3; 5.29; 4.57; 4.92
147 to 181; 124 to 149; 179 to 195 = 0.2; 4.95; 4.49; 4.7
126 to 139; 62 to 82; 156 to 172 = -0.1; 5.43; 4.7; 4.95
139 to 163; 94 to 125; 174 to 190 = -3.5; 3.9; 4.49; 4.24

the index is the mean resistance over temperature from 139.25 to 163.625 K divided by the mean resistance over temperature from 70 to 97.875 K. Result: 0.9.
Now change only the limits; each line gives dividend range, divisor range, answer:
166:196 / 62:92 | 0.82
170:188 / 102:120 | 1.36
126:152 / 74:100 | 0.91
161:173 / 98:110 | 1.30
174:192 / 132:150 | 0.91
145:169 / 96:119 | 1.33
